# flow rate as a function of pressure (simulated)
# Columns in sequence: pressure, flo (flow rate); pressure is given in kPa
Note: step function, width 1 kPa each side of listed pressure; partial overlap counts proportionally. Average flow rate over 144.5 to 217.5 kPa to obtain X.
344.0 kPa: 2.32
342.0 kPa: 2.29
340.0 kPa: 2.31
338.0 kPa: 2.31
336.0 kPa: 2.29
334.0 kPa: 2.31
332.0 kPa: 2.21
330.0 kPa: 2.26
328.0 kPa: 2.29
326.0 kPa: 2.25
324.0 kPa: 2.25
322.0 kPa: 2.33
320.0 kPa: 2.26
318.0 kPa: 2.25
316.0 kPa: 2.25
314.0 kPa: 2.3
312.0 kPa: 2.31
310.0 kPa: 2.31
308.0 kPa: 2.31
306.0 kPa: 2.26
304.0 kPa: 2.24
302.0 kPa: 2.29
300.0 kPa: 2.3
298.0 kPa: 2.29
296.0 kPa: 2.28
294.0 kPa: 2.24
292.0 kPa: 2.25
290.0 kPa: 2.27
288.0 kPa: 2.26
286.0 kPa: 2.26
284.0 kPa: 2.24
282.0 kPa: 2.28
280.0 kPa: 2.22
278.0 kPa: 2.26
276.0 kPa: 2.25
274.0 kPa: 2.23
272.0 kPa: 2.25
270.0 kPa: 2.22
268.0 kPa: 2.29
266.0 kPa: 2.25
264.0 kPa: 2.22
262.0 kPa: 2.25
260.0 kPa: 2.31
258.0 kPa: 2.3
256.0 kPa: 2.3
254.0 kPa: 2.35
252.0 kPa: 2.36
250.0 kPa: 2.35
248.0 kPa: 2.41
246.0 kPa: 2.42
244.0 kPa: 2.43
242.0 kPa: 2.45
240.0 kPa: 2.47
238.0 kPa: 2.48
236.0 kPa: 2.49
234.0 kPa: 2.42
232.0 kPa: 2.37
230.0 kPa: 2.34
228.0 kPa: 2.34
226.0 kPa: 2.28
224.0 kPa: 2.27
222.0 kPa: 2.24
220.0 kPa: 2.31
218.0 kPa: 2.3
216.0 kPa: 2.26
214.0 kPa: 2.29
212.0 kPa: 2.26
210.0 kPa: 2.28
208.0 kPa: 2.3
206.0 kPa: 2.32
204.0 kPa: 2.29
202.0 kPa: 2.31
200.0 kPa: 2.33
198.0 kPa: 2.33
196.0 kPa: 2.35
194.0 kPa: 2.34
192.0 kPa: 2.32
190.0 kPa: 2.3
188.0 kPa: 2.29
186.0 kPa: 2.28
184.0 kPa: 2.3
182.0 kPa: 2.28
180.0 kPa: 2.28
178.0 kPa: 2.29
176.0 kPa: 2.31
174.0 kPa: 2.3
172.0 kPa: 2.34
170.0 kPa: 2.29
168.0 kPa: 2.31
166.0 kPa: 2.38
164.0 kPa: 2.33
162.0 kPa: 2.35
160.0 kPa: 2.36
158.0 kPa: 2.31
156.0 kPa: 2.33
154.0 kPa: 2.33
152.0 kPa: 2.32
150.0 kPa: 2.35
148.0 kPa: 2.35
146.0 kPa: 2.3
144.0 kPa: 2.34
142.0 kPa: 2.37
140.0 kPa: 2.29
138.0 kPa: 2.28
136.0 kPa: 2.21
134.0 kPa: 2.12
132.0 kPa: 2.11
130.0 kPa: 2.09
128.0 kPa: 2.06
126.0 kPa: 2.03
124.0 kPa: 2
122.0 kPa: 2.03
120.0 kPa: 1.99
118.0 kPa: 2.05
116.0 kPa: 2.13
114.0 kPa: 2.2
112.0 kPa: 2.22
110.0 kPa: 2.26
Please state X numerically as 2.31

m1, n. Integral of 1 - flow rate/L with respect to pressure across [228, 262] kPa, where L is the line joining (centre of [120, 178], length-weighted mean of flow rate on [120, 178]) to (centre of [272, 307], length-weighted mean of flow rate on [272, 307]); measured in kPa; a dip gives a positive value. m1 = -1.9 kPa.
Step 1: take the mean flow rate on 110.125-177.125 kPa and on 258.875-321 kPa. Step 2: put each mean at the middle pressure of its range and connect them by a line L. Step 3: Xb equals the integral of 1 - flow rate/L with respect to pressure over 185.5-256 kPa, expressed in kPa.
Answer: -2.80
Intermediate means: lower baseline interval 2.24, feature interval 2.34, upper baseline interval 2.26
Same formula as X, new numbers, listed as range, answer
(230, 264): 2.38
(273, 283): 2.25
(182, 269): 2.33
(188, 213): 2.31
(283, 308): 2.27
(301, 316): 2.29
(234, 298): 2.31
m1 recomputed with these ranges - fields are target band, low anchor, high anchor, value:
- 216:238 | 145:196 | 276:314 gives -0.41 kPa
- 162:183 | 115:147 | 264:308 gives -1.29 kPa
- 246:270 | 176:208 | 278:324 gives -0.24 kPa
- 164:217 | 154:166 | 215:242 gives 0.92 kPa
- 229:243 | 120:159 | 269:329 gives -1.15 kPa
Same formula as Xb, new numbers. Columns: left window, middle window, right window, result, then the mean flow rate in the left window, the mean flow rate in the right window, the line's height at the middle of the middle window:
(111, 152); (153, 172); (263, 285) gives -1.20 kPa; 2.18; 2.25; 2.19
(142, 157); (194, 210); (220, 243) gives 0.29 kPa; 2.33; 2.37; 2.36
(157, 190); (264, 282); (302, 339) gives 0.33 kPa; 2.31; 2.28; 2.29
